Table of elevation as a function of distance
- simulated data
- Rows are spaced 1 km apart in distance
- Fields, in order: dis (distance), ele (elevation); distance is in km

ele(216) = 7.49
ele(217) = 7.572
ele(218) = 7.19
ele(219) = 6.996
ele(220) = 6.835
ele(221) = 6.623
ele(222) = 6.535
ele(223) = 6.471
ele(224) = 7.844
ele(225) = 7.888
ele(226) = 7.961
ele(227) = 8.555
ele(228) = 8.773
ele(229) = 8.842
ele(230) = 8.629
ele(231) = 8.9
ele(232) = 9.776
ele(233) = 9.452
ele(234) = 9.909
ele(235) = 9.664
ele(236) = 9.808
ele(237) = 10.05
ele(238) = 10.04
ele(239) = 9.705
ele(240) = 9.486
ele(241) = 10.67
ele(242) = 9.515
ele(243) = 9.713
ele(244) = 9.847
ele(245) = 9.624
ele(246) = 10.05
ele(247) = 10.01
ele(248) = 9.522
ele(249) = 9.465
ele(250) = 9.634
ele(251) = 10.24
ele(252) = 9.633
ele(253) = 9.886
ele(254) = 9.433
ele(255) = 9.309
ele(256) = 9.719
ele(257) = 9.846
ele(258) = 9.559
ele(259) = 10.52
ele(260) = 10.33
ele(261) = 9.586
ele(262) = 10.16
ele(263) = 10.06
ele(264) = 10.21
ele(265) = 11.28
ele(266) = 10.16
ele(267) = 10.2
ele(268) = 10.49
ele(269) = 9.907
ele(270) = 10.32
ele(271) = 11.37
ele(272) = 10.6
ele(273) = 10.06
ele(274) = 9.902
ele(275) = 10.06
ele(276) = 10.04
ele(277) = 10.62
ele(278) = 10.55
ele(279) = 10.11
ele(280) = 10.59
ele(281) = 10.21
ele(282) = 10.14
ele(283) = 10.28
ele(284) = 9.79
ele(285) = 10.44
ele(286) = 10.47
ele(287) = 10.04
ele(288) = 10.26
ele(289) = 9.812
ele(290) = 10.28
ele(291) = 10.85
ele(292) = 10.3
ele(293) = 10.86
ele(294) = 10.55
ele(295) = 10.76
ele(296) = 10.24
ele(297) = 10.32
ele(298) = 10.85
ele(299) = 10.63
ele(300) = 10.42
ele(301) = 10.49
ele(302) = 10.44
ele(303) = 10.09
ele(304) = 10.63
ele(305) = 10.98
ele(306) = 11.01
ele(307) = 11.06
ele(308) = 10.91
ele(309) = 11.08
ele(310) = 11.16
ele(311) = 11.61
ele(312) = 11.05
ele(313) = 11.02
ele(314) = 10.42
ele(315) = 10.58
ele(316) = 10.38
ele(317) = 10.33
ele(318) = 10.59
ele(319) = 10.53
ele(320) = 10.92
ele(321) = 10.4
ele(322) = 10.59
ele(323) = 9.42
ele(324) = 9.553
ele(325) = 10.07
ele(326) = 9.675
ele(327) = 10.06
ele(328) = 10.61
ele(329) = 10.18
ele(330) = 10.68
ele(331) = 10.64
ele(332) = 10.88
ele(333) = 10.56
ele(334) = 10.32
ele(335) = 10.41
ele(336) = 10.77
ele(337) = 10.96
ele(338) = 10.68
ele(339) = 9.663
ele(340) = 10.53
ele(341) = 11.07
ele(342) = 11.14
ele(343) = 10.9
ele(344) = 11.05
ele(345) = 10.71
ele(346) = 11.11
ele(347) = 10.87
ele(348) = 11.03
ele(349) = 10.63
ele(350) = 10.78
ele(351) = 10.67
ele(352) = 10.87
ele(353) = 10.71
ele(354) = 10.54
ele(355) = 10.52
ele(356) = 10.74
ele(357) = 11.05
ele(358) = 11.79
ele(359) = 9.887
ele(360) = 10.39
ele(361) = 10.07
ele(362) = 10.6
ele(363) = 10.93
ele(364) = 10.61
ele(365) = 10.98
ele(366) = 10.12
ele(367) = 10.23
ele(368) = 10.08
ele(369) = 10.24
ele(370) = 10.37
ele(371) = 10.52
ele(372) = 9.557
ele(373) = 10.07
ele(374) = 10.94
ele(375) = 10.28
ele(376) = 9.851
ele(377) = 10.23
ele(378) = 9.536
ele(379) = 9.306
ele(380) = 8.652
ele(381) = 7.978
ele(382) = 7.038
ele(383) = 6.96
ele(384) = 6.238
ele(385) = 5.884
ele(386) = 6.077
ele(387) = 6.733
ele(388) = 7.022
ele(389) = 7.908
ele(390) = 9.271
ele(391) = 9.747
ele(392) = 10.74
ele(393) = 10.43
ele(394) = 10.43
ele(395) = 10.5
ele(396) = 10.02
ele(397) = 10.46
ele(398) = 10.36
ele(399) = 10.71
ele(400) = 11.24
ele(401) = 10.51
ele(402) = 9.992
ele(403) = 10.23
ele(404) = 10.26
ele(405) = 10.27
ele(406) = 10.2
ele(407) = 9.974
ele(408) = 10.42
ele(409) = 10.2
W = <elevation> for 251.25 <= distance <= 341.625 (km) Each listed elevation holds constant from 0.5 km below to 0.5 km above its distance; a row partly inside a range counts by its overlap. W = 10.4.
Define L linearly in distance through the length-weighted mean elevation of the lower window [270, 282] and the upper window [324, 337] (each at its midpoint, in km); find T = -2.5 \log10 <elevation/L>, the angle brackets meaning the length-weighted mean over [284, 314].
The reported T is -0.03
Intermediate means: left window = 10.4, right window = 10.4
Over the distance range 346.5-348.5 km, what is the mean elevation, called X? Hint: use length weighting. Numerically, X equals 10.9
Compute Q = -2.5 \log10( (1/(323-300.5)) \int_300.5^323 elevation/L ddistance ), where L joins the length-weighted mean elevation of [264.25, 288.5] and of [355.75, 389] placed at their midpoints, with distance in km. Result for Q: -0.08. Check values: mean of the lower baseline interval 10.3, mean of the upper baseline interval 9.39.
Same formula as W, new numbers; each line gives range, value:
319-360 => 10.6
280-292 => 10.3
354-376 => 10.5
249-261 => 9.8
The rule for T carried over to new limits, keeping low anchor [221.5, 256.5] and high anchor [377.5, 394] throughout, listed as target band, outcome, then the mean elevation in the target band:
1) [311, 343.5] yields -0.22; 10.5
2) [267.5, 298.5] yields -0.16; 10.4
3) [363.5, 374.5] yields -0.24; 10.3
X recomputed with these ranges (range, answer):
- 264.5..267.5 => 10.5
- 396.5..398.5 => 10.4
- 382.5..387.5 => 6.38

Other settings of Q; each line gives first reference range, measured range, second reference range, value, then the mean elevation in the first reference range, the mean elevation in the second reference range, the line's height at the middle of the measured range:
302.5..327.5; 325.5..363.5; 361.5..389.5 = -0.09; 10.6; 9.11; 9.85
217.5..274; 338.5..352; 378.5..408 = -0.17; 9.41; 9.16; 9.25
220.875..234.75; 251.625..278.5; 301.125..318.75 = -0.08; 8.37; 10.8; 9.46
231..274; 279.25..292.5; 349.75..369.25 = -0.01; 9.96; 10.6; 10.2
